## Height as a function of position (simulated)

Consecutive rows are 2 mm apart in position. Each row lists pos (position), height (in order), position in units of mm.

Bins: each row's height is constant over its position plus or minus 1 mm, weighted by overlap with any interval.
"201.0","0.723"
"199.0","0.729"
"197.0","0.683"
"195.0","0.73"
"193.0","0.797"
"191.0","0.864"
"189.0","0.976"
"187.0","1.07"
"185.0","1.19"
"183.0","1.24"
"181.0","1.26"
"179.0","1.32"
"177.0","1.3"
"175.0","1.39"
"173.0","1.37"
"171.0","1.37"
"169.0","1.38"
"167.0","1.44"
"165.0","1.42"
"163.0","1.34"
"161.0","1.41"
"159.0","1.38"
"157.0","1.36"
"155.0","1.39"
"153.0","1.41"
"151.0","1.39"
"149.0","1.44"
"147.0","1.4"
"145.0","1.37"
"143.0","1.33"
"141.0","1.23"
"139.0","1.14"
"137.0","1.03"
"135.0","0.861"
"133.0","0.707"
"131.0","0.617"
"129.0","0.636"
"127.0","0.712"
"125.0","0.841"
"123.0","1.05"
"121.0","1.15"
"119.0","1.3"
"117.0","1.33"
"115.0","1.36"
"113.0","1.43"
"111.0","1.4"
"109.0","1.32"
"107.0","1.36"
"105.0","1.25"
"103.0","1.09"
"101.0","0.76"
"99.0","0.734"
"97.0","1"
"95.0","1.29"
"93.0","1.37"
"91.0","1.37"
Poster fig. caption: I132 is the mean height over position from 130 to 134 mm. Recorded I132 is 0.662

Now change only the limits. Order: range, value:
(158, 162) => 1.4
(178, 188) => 1.22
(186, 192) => 0.97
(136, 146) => 1.22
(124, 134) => 0.703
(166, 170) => 1.41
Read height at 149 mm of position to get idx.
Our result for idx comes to 1.44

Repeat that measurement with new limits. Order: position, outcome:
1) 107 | 1.36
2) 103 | 1.09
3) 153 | 1.41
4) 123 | 1.05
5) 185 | 1.19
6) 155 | 1.39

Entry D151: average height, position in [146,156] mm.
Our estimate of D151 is 1.41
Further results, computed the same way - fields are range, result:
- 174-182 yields 1.32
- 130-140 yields 0.871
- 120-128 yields 0.938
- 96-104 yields 0.896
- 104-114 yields 1.35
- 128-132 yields 0.627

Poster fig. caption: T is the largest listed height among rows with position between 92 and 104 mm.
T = 1.37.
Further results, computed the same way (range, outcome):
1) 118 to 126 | 1.3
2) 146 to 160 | 1.44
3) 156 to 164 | 1.41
